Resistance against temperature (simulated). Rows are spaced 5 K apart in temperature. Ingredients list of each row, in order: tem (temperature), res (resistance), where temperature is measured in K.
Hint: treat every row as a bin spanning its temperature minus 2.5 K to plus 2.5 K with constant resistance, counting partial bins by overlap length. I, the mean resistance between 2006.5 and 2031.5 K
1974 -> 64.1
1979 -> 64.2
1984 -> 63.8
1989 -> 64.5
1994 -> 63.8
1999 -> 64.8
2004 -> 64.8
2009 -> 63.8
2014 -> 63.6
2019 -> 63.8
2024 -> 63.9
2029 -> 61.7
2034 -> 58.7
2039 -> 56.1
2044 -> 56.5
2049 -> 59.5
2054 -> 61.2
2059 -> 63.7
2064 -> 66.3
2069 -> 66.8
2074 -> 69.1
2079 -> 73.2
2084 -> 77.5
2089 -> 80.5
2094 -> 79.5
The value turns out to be 63.4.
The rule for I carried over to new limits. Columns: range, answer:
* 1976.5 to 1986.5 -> 64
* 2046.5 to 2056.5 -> 60.4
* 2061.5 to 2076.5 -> 67.4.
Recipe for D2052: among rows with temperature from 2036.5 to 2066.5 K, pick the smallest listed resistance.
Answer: 56.1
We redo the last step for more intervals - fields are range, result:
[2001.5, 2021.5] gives 63.6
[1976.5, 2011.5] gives 63.8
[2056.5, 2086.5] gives 63.7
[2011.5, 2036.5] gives 58.7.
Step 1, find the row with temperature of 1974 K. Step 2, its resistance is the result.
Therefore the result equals 64.1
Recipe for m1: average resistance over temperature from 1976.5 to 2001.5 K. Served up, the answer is 64.2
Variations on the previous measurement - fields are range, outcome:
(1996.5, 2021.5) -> 64.2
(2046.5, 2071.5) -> 63.5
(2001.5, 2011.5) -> 64.3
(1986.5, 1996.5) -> 64.2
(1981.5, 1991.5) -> 64.2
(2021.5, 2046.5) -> 59.4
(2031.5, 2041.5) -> 57.4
